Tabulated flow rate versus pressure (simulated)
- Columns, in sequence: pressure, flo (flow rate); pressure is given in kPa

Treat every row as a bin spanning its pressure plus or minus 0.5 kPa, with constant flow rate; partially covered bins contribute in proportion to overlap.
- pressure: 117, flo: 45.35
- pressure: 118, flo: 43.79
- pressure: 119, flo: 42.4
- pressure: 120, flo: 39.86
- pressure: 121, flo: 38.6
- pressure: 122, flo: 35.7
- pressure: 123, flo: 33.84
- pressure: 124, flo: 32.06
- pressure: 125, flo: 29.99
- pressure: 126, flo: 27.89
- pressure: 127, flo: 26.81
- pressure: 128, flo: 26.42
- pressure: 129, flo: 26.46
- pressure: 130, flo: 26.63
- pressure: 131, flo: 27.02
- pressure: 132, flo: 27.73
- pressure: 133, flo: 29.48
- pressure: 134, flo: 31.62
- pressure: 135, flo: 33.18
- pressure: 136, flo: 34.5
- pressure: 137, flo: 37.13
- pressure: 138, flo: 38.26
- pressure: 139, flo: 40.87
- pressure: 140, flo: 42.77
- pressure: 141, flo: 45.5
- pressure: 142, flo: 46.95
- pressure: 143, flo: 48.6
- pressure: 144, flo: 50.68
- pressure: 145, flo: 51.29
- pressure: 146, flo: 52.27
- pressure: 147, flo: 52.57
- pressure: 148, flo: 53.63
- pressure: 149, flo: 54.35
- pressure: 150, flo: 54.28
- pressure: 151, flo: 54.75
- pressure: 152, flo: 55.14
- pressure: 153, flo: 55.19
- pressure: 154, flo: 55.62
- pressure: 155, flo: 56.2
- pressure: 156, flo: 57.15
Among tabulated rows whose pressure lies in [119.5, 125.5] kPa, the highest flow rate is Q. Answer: 39.86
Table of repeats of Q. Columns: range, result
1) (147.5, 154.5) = 55.62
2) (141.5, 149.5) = 54.35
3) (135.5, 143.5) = 48.6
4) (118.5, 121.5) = 42.4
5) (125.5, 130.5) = 27.89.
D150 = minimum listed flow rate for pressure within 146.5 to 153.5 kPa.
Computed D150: 52.57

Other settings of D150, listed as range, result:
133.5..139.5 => 31.62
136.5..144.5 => 37.13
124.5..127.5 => 26.81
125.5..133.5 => 26.42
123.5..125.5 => 29.99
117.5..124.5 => 32.06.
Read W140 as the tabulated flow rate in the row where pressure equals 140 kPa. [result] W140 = 42.77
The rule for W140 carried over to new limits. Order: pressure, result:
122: 35.7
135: 33.18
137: 37.13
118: 43.79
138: 38.26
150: 54.28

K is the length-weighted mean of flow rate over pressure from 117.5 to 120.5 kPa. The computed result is 42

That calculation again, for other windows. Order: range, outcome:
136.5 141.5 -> 40.9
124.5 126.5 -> 28.9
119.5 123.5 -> 37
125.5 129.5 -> 26.9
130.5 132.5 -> 27.4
